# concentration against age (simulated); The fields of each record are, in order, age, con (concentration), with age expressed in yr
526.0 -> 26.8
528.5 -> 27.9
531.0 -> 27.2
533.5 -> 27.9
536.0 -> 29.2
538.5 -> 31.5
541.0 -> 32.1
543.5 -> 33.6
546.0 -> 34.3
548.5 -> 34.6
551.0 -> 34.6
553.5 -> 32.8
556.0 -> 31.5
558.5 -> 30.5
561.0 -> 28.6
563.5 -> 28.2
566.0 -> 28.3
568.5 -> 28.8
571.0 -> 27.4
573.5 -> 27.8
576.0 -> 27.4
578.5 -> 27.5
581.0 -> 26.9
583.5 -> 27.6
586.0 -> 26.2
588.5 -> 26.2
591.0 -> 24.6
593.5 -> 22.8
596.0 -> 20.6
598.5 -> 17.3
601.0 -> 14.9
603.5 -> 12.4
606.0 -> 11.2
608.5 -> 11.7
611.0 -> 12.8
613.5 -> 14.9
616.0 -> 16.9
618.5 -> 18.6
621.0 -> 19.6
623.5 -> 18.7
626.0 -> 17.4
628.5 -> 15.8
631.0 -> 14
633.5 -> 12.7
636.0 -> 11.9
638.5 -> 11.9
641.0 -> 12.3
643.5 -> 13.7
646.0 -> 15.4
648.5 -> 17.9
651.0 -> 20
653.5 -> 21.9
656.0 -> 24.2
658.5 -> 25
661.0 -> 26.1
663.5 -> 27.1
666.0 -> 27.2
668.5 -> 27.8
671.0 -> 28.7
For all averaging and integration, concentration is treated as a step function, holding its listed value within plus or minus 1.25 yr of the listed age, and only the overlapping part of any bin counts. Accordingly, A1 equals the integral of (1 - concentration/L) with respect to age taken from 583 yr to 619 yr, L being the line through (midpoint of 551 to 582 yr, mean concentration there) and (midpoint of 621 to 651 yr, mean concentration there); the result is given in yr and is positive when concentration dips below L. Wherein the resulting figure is 6.5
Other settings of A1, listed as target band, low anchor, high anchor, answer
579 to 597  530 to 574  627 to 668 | 0.68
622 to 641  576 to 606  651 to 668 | 7.39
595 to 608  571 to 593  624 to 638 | 4.14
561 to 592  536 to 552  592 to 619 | -4.58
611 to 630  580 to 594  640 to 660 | 4.37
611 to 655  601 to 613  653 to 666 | 5.47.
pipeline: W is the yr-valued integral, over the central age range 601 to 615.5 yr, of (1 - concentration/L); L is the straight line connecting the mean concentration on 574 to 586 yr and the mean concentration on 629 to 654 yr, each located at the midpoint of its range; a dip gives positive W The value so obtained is 5.7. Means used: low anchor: 27.3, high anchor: 15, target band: 13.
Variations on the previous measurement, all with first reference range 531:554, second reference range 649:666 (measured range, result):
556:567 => 0.5 yr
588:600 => 2.8 yr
